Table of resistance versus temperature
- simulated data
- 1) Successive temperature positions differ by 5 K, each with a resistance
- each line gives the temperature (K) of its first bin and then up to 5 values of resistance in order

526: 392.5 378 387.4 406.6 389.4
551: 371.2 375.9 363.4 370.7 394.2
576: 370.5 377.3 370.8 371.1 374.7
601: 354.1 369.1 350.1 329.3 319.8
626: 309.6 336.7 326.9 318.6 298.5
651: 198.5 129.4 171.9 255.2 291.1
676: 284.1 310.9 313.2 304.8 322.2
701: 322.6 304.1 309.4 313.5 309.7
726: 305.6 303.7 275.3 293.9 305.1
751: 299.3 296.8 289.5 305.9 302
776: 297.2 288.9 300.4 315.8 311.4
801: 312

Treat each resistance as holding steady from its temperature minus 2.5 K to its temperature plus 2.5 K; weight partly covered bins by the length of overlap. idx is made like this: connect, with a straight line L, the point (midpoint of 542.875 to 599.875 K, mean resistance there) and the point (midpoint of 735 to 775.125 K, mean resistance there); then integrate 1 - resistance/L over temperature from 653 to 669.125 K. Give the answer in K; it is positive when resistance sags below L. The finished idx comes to 7.02 K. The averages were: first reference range 375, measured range 190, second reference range 297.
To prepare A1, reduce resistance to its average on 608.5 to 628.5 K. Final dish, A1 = 327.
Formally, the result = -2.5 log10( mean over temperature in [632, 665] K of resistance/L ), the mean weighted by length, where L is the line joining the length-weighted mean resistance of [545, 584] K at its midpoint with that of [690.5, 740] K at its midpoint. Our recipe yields 0.35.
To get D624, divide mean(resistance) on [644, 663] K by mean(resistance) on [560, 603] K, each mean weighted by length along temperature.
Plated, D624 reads 0.5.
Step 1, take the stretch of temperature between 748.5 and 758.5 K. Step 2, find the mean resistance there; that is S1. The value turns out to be 298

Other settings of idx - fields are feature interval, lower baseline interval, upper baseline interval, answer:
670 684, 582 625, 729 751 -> 1.1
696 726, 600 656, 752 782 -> -1.0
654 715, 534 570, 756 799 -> 10.0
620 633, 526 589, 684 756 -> 1.0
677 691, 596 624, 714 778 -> 0.6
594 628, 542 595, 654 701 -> -0.9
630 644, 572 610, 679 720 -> 0.8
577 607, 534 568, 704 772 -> -0.5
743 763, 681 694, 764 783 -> 0.2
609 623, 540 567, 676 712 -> 0.6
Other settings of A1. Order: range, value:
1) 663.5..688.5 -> 291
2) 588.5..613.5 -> 364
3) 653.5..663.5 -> 151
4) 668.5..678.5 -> 288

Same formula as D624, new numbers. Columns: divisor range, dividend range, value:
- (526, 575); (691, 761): 0.80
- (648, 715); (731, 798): 1.10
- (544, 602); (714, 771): 0.80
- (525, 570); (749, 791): 0.78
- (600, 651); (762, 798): 0.93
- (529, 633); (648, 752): 0.77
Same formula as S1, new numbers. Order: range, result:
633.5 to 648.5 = 315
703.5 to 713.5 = 307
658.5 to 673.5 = 239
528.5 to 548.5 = 390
